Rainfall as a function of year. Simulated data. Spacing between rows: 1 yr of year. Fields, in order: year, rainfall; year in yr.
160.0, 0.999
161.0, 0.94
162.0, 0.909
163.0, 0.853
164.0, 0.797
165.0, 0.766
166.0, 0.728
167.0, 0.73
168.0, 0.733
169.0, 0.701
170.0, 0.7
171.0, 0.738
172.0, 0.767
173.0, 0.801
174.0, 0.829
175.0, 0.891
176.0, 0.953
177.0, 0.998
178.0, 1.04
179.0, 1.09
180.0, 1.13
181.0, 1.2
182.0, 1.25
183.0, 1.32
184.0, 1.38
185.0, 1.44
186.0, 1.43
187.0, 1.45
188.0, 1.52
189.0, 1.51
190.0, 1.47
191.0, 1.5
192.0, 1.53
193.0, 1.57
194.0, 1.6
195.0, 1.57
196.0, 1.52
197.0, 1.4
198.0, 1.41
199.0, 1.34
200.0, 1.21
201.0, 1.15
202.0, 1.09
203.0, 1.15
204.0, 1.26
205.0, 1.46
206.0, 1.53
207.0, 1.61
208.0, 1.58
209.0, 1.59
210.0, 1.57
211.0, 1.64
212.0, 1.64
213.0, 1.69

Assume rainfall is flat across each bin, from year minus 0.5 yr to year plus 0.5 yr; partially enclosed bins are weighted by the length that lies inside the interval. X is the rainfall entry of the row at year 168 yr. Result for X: 0.733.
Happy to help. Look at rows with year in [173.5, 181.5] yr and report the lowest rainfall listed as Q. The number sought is 0.829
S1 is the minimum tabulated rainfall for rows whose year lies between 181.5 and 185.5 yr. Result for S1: 1.25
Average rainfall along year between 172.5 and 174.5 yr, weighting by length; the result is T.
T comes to 0.815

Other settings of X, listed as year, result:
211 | 1.64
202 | 1.09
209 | 1.59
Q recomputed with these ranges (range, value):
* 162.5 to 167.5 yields 0.728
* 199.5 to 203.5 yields 1.09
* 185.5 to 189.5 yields 1.43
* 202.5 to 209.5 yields 1.15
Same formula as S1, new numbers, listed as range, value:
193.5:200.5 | 1.21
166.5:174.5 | 0.7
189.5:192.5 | 1.47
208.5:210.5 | 1.57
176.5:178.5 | 0.998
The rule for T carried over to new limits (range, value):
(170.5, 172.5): 0.752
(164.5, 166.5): 0.747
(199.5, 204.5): 1.17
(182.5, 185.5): 1.38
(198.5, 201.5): 1.23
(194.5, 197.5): 1.5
